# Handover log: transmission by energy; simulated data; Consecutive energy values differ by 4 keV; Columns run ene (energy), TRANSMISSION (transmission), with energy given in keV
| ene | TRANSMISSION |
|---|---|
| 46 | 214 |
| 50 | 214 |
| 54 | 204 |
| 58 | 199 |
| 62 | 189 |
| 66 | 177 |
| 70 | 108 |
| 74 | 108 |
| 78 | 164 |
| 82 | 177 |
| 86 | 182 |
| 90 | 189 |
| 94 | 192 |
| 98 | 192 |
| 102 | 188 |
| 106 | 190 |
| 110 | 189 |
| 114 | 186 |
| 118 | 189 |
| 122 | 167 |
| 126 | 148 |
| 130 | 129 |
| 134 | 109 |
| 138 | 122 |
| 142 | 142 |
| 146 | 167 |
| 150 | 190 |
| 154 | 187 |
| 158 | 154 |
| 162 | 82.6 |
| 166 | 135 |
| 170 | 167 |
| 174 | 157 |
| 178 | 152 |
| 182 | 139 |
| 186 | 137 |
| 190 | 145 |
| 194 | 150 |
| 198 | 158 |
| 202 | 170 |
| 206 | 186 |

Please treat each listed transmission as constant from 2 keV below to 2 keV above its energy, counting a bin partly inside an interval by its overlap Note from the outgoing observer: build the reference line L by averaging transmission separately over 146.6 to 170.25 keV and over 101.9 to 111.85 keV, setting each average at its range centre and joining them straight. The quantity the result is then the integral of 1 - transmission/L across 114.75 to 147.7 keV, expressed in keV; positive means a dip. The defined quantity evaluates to 4.63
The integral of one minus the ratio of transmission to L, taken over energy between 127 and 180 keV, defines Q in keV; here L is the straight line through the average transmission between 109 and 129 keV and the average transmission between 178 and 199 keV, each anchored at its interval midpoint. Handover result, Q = 4.4 keV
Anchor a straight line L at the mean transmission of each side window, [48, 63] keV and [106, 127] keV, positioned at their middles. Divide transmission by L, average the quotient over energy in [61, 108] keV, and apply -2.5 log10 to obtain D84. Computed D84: 0.117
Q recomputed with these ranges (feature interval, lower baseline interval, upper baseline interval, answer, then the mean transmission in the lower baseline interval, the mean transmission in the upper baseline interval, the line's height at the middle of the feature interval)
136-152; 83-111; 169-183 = 1.2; 188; 154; 168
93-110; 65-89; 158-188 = -4.6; 153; 140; 150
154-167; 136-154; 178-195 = 1.7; 159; 143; 153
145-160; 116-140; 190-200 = -2.9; 144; 152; 147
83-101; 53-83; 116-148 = -3.5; 164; 147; 158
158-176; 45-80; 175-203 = 1.9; 174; 150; 154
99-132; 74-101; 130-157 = -1.8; 177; 151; 164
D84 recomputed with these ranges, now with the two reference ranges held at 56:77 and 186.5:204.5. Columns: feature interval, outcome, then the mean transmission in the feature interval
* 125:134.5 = 0.20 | 130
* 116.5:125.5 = -0.11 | 172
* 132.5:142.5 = 0.26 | 122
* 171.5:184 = 0.04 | 150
